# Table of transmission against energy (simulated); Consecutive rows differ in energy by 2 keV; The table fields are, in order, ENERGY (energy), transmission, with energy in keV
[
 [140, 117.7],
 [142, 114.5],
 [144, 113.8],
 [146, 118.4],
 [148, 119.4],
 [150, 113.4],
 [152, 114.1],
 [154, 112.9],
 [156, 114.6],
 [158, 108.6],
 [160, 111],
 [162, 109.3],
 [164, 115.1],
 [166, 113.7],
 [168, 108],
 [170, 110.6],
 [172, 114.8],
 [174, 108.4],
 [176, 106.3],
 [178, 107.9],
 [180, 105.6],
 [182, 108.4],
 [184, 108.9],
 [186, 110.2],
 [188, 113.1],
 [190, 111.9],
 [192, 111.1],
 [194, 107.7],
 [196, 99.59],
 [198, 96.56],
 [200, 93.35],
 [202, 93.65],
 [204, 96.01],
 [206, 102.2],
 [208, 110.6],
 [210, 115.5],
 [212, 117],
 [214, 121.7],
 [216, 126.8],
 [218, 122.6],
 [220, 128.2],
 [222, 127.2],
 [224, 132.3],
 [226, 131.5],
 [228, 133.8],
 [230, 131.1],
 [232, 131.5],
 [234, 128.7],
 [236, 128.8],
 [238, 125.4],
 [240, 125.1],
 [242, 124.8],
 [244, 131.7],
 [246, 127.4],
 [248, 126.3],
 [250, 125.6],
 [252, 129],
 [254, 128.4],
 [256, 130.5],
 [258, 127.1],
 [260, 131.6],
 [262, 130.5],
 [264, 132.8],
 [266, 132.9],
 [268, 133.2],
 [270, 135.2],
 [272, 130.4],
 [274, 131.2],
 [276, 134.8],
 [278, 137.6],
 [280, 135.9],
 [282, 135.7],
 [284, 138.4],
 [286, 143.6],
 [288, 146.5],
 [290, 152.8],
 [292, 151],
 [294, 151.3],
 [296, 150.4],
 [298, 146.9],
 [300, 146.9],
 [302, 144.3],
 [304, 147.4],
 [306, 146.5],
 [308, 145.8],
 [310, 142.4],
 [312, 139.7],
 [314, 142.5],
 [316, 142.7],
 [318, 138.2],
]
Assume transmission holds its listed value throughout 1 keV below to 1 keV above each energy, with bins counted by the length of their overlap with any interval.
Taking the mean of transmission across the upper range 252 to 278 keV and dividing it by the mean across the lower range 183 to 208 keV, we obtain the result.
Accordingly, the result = 1.27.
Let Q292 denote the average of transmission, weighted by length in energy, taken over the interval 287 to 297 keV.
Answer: 150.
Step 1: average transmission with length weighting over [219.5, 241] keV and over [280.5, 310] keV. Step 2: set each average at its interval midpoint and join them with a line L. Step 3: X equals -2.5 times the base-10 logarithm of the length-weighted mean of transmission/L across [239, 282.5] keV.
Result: 0.05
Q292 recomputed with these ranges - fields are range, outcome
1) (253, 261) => 129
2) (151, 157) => 114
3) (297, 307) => 146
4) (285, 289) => 145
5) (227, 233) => 132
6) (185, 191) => 112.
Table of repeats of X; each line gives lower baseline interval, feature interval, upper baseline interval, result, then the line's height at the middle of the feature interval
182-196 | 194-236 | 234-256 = 0.01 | 118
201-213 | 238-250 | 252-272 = -0.03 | 123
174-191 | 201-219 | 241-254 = 0.05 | 117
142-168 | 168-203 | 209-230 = 0.12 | 119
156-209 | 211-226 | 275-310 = -0.05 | 119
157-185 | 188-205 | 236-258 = 0.14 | 116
